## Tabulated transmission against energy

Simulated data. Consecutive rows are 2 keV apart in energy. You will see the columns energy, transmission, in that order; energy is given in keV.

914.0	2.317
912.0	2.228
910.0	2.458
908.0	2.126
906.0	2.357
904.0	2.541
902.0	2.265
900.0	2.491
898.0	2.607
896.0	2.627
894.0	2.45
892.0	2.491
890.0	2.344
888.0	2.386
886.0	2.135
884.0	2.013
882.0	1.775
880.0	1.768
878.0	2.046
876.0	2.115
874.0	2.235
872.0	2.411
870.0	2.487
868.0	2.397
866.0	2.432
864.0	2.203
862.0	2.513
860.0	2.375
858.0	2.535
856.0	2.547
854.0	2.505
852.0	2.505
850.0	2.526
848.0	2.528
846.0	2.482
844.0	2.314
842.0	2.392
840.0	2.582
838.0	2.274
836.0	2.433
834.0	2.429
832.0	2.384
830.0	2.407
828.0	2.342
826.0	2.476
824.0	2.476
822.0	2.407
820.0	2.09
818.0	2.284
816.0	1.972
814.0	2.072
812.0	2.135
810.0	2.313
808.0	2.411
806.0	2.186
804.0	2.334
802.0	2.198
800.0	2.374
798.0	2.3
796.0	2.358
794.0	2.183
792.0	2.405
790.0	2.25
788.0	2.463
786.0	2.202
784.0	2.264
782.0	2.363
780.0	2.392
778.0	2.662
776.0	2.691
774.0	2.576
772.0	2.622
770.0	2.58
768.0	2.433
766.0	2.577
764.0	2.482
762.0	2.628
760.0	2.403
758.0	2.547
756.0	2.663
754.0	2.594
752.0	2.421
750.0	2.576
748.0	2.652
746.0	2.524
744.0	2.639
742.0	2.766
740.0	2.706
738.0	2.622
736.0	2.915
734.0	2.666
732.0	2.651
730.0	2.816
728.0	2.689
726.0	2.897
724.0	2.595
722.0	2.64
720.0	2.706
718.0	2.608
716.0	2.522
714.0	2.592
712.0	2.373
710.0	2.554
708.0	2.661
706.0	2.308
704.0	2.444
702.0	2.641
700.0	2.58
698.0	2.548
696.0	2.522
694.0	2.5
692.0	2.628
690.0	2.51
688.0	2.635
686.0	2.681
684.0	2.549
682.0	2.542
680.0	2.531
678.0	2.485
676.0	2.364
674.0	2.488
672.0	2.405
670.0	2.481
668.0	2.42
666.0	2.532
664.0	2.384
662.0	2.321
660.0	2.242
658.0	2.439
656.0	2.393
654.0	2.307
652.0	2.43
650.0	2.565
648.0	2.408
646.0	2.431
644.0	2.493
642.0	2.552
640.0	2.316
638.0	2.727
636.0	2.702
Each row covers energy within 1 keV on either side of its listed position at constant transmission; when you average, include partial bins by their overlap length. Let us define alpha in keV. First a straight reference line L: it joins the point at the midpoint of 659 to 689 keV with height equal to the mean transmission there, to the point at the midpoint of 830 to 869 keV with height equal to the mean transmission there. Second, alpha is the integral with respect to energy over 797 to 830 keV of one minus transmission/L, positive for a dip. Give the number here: 2.3 keV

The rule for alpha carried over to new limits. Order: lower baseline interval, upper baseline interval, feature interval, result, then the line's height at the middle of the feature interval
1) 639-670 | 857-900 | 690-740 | -4.7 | 2.39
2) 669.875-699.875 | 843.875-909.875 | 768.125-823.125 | 2.0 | 2.43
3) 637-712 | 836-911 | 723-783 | -4.3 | 2.44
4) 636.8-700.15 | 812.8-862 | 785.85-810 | 1.0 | 2.41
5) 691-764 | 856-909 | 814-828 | 0.9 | 2.43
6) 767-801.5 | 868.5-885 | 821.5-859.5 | -3.7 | 2.23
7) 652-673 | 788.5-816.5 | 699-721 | -1.8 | 2.35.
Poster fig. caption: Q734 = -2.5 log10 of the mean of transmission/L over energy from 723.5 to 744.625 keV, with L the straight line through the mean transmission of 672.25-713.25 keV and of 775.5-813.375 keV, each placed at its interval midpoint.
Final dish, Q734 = -0.12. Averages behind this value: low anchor 2.53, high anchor 2.33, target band 2.73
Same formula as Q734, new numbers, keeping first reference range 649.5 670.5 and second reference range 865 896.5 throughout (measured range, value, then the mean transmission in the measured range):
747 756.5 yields -0.10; 2.58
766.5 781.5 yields -0.10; 2.56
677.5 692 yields -0.08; 2.57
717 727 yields -0.14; 2.69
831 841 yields -0.06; 2.42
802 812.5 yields 0.01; 2.28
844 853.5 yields -0.10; 2.49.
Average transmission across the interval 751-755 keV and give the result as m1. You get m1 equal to 2.51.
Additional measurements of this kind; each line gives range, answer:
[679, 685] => 2.54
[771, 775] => 2.6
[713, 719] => 2.57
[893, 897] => 2.54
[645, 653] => 2.46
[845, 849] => 2.5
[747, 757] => 2.58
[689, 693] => 2.57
